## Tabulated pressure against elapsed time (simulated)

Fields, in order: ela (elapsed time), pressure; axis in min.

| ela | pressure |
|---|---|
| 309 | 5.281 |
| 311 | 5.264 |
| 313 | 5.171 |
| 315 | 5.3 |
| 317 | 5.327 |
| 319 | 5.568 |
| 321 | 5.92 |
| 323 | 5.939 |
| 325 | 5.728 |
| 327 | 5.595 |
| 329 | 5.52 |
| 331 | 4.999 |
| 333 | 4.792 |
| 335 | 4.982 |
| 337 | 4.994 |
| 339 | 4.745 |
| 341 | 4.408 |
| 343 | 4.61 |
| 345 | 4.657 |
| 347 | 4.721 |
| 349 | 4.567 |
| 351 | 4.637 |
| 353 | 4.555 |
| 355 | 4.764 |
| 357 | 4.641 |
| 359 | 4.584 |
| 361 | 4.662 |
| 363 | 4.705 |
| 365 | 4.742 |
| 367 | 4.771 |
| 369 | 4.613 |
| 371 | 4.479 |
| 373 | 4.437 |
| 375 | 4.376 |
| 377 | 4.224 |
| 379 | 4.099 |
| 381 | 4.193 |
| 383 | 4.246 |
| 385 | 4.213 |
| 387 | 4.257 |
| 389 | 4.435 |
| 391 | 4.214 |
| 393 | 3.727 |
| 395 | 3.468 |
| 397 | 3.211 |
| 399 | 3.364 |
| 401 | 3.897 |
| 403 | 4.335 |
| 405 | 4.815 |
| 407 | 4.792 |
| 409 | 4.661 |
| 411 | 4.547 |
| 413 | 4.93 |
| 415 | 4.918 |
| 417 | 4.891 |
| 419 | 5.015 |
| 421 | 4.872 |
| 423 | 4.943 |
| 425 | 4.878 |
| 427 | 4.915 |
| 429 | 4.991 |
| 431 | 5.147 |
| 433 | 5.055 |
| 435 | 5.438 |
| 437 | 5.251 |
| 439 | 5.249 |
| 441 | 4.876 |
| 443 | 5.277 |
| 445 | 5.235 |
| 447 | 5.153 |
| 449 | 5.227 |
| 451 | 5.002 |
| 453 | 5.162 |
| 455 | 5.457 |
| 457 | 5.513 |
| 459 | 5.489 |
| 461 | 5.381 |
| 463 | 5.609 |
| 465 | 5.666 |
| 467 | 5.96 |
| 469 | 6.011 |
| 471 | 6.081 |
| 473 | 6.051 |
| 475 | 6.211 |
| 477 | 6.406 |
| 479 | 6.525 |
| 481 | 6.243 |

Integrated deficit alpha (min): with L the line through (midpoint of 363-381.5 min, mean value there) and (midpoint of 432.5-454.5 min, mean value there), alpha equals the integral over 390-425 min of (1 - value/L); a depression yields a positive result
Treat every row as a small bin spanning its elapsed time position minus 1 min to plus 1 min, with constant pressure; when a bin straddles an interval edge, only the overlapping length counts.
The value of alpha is 3.1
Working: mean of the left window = 4.46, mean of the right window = 5.18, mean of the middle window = 4.4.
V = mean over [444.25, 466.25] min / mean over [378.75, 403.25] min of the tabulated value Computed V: 1.35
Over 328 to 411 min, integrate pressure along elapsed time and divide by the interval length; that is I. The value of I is 4.47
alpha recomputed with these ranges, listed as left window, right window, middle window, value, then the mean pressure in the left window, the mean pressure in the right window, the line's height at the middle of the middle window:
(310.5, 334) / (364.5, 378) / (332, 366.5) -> 1.58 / 5.43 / 4.51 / 4.92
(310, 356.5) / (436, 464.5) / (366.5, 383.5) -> 2.55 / 5.07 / 5.28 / 5.15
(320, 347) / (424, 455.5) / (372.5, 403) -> 6.58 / 5.13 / 5.14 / 5.13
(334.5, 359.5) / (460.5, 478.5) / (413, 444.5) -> 2.78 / 4.68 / 5.96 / 5.54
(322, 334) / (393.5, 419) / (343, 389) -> 3.66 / 5.43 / 4.33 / 4.9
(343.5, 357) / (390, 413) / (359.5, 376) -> -0.46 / 4.65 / 4.13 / 4.47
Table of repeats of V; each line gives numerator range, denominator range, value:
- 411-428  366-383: 1.12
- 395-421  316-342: 0.84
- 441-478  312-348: 1.08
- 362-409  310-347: 0.82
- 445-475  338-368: 1.20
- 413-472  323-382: 1.11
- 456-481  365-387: 1.35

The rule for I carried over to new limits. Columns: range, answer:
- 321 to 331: 5.65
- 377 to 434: 4.46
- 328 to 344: 4.88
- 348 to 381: 4.54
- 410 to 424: 4.87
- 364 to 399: 4.19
